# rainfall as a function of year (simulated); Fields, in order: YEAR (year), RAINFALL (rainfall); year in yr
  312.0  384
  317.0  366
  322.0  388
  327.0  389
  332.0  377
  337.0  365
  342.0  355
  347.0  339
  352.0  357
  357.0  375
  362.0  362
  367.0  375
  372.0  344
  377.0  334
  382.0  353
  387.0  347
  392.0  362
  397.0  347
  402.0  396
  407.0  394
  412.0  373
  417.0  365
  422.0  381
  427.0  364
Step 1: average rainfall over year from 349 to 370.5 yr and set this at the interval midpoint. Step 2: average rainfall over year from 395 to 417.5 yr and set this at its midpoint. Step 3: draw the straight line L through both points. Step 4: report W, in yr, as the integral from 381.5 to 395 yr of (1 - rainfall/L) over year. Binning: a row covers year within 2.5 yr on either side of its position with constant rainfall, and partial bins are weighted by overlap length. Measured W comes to 0.7 yr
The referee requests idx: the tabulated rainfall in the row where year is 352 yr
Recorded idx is 357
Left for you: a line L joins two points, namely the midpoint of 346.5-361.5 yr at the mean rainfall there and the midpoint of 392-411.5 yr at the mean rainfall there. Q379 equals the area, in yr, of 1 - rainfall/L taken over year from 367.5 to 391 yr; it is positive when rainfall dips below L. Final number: 1.3 yr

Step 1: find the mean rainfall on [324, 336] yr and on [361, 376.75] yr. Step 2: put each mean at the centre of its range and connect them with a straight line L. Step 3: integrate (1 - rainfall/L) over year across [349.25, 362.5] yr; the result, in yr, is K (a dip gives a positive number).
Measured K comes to 0.0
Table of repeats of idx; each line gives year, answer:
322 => 388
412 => 373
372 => 344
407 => 394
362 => 362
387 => 347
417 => 365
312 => 384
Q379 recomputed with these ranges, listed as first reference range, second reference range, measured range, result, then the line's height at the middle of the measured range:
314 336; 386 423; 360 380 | 1.13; 375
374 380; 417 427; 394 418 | -1.03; 360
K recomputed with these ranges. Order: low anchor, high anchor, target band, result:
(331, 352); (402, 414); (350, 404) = 2.02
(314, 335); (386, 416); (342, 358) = 0.92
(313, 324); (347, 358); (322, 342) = -0.30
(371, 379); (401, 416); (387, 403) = 0.16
